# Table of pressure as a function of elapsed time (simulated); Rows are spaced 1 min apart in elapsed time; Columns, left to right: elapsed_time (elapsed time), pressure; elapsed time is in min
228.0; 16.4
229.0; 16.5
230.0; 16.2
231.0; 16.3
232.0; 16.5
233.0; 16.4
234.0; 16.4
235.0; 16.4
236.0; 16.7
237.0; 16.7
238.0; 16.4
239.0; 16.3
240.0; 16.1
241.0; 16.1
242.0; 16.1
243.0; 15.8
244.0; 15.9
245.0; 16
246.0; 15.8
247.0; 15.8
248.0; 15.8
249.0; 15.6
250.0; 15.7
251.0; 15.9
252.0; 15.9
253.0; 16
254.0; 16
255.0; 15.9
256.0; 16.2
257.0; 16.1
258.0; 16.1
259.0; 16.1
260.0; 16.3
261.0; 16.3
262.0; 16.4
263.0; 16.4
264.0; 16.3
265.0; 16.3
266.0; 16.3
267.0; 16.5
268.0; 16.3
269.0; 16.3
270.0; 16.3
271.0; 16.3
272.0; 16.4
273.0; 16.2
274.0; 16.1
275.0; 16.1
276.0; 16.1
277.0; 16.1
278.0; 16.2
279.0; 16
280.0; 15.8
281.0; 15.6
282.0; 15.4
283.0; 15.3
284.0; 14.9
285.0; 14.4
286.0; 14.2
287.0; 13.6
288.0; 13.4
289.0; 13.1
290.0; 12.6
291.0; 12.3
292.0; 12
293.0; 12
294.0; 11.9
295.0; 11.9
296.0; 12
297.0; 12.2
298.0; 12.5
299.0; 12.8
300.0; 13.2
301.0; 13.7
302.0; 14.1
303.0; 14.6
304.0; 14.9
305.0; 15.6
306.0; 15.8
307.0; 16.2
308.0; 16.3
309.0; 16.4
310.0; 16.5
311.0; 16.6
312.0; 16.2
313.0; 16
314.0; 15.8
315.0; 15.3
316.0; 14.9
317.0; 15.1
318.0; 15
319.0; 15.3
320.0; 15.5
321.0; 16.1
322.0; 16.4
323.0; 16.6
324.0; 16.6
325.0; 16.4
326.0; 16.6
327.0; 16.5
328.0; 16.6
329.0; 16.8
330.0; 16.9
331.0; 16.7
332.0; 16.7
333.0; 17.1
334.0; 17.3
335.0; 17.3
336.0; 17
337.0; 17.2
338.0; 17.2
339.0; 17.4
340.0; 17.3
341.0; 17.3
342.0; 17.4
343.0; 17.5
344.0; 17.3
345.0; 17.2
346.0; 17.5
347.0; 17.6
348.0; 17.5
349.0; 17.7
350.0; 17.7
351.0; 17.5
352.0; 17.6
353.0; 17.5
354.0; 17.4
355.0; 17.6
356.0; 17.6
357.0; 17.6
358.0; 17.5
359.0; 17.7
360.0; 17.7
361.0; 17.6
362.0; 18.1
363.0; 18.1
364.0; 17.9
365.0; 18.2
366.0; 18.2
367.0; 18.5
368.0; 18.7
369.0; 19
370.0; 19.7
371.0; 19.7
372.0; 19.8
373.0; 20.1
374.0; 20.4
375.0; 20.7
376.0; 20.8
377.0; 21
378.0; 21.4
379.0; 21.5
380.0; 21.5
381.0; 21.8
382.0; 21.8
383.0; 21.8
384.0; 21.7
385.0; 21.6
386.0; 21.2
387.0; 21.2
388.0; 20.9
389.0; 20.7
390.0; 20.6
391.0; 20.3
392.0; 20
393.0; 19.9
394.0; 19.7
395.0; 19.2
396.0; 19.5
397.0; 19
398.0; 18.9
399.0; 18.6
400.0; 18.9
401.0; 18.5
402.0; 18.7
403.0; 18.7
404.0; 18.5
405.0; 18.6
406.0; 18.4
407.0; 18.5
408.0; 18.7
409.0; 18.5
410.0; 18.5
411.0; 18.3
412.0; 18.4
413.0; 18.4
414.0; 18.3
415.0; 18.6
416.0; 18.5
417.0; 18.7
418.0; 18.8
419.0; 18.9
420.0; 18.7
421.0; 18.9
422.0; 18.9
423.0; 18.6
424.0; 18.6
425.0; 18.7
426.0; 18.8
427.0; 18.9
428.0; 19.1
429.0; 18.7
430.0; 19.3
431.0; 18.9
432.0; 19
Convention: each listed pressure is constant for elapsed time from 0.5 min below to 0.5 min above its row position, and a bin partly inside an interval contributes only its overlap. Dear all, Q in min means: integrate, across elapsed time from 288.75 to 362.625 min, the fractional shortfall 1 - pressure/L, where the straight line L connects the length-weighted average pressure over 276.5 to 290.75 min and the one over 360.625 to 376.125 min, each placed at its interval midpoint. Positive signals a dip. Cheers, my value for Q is 4.1 min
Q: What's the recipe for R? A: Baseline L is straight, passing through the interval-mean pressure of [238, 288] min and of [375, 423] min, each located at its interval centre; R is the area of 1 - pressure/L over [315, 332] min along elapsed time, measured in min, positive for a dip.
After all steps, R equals 1.4 min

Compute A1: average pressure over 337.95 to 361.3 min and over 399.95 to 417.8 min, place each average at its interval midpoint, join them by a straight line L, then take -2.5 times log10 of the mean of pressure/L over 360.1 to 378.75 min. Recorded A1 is -0.09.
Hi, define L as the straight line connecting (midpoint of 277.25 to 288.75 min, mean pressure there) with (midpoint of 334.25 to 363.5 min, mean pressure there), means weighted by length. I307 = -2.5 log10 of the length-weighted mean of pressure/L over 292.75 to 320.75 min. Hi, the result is 0.09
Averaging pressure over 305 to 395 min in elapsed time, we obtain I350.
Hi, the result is 18.1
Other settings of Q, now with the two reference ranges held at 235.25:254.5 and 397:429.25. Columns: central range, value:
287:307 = 4.2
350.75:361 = 0.1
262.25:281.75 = 0.3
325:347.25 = 0.5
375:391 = -2.7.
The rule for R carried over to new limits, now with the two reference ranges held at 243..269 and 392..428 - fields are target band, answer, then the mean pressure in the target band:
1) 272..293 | 2.27 min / 14.7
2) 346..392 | -3.22 min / 19.3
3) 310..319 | 0.77 min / 15.6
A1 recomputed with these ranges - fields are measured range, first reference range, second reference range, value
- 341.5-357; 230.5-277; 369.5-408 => 0.085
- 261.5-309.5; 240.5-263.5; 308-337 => 0.093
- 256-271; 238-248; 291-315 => -0.060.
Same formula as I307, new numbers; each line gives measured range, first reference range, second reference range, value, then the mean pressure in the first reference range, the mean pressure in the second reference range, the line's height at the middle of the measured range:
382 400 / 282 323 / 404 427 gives -0.15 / 14.5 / 18.6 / 17.7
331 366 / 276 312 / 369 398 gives 0.04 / 14.3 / 20.6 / 18.1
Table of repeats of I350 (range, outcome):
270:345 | 15.5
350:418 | 19.2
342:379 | 18.5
